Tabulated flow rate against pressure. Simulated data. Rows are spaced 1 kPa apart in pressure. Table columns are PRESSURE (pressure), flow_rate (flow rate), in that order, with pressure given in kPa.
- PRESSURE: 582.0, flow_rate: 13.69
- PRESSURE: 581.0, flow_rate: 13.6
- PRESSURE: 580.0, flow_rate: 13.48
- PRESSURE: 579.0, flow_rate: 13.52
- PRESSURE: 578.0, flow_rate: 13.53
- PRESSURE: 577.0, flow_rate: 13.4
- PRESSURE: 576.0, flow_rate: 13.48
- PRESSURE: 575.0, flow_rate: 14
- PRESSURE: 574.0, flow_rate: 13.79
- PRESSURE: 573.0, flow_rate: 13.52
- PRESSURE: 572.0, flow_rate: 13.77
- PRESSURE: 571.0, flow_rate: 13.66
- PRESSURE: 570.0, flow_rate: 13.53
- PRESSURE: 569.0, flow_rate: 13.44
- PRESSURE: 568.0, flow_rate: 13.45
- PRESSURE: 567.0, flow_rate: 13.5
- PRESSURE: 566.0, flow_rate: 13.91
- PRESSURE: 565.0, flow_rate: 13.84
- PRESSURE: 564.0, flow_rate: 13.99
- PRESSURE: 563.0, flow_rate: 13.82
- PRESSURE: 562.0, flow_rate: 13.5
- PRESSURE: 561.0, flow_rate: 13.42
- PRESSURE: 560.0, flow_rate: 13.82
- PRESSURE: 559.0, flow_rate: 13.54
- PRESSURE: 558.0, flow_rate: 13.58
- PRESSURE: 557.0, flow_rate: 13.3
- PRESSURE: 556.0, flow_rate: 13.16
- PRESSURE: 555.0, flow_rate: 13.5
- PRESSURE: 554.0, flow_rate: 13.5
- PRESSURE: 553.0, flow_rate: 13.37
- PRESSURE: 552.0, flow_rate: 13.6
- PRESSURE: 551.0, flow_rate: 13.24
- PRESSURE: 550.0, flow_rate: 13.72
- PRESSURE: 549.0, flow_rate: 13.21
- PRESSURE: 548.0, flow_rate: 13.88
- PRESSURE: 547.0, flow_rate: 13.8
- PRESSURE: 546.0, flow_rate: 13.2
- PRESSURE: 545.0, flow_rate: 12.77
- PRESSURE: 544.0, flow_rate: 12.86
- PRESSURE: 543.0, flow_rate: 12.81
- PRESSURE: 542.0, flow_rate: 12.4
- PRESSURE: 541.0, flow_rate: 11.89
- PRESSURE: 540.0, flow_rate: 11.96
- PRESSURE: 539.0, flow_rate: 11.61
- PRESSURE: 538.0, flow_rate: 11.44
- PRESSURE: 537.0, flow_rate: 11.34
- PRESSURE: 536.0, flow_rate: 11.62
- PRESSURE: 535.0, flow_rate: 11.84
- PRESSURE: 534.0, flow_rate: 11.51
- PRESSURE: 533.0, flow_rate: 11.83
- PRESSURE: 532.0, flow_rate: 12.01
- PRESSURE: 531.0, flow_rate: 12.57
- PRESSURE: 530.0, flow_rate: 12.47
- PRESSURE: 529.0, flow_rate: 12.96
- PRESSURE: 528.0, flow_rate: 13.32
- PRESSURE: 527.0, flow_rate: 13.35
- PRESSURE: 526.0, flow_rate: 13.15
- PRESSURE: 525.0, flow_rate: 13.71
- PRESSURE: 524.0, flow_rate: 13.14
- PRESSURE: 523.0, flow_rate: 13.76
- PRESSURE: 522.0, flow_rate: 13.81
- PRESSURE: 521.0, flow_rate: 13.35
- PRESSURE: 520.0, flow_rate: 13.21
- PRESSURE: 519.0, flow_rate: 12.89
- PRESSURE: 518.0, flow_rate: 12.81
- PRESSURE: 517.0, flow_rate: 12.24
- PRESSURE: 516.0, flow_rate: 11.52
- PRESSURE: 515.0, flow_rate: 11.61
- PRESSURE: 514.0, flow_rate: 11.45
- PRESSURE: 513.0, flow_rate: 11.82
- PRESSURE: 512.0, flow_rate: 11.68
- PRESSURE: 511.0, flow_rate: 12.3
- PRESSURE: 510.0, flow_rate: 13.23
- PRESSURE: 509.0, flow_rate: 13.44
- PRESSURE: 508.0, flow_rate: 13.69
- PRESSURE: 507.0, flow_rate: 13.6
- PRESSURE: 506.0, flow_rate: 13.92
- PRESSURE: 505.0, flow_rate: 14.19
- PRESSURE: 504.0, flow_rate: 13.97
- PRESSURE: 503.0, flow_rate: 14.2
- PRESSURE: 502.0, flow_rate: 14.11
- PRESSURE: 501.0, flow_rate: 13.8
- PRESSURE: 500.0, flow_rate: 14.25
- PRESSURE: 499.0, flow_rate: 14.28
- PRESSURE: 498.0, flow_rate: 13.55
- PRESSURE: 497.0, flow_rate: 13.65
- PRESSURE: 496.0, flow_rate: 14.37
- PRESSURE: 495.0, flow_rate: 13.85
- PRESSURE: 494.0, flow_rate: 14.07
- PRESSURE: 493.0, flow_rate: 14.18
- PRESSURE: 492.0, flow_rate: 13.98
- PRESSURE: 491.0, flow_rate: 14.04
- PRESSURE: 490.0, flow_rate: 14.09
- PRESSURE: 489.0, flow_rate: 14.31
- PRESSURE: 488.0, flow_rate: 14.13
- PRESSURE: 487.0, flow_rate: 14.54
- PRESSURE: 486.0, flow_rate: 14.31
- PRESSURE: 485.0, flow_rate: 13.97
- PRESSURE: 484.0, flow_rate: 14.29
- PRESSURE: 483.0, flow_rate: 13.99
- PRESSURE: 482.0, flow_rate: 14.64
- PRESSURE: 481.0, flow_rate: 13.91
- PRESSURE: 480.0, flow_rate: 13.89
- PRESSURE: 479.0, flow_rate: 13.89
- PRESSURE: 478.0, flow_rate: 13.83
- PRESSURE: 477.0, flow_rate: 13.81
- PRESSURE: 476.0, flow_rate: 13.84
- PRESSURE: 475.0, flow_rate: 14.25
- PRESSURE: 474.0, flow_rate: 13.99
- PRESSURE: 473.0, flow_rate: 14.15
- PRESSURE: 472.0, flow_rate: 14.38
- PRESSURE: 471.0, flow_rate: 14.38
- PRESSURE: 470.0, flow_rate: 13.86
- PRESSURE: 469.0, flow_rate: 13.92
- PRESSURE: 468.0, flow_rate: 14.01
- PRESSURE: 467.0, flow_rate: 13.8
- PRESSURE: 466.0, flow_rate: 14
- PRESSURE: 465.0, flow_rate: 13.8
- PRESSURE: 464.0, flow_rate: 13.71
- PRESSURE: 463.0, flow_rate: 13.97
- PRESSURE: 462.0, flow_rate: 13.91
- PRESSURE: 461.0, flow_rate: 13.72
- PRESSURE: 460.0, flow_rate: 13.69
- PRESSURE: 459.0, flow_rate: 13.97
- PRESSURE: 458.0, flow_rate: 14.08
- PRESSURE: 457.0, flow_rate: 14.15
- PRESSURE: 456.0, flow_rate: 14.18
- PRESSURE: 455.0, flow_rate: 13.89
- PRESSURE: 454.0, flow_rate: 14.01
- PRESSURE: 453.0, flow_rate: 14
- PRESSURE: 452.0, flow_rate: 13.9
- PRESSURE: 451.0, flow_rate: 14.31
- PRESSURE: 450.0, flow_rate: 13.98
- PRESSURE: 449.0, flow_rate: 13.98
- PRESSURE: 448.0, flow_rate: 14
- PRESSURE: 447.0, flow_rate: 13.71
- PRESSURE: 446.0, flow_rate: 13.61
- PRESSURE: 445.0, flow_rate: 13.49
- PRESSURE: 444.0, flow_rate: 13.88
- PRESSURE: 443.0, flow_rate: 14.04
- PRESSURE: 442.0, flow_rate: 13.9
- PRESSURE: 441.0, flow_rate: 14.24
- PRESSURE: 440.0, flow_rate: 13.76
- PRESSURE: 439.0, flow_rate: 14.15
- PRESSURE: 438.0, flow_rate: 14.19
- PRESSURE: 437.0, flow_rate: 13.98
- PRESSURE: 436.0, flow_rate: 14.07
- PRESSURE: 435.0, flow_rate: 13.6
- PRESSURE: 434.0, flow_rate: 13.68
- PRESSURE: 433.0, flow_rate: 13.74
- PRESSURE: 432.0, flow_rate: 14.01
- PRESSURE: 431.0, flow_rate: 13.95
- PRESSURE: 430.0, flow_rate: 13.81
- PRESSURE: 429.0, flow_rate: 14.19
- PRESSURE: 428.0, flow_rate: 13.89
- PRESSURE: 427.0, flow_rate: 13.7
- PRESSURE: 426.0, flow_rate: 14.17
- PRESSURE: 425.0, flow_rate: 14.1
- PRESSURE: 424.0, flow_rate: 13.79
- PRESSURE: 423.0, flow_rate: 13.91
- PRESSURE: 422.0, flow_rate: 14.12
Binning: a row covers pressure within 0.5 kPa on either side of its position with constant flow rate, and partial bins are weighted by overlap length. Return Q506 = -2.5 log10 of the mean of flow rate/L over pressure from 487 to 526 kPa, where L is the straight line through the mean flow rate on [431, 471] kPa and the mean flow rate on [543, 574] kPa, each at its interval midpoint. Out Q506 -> 0.02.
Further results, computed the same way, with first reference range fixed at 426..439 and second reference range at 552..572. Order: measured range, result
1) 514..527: 0.06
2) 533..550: 0.10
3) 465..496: -0.02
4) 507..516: 0.11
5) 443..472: -0.01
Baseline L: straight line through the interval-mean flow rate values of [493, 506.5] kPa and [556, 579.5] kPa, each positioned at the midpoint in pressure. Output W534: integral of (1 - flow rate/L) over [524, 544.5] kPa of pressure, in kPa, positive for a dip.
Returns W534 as 2.2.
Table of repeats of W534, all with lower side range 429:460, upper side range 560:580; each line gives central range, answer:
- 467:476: -0.14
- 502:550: 3.38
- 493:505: -0.19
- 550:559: 0.16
